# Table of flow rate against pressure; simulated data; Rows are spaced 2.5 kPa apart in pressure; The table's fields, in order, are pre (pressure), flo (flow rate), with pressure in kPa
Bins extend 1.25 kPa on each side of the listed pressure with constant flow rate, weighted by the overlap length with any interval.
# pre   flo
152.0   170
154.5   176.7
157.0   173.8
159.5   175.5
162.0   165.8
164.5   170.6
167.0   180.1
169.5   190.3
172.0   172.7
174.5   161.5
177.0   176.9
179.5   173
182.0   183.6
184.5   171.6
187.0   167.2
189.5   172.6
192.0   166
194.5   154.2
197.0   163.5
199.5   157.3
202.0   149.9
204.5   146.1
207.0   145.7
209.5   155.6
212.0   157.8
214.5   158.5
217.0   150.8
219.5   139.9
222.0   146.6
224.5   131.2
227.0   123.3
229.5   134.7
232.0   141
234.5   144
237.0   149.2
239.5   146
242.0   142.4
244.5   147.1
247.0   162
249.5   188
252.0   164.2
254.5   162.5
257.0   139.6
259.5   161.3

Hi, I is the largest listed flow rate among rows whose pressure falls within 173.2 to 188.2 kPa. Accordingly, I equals 183.6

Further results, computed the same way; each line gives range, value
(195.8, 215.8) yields 163.5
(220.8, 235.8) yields 146.6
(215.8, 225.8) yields 150.8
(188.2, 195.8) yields 172.6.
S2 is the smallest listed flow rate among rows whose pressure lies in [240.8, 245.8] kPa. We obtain 142.4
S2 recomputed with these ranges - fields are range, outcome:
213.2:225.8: 131.2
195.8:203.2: 149.9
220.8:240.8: 123.3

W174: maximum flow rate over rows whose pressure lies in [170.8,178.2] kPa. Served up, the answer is 176.9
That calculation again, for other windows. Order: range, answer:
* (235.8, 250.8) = 188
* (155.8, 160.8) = 175.5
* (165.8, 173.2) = 190.3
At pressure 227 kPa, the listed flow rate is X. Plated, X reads 123.3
